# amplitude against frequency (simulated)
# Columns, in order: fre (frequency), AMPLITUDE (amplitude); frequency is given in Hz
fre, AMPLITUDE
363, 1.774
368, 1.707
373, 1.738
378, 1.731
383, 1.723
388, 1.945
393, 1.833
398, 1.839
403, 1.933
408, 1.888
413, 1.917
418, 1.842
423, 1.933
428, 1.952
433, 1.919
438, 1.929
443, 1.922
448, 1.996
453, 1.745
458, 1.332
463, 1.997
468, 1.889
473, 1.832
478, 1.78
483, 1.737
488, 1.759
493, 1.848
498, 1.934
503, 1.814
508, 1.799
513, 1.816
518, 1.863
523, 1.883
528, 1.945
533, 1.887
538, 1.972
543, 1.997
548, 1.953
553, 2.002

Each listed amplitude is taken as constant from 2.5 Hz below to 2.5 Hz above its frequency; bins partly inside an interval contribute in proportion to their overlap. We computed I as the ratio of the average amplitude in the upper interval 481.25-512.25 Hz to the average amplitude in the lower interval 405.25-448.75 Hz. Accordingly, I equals 0.9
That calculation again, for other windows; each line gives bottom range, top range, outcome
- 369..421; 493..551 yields 1.03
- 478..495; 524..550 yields 1.09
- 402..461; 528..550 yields 1.05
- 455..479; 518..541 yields 1.09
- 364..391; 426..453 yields 1.09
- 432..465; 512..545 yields 1.05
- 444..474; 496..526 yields 1.03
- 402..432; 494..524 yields 0.97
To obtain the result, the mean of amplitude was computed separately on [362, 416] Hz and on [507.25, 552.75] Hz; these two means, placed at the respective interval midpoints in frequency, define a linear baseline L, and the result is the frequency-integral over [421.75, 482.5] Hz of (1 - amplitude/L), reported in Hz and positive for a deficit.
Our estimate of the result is 0.5 Hz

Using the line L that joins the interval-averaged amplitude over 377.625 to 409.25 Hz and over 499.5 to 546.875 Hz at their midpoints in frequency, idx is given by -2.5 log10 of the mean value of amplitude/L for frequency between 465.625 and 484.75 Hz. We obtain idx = 0.04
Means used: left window 1.85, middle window 1.81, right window 1.89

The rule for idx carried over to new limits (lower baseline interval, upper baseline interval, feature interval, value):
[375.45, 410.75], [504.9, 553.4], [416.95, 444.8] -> -0.03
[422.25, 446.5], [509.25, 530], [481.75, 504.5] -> 0.04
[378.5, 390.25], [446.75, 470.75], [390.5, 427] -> -0.05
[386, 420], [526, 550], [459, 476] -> 0.04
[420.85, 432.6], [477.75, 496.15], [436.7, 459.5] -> 0.05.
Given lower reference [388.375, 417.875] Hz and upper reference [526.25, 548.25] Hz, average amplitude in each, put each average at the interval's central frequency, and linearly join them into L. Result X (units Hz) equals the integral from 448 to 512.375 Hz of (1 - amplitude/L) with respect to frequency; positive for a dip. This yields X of 4.17 Hz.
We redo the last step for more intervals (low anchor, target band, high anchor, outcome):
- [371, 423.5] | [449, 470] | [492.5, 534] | 1.1 Hz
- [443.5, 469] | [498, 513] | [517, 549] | 0.4 Hz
